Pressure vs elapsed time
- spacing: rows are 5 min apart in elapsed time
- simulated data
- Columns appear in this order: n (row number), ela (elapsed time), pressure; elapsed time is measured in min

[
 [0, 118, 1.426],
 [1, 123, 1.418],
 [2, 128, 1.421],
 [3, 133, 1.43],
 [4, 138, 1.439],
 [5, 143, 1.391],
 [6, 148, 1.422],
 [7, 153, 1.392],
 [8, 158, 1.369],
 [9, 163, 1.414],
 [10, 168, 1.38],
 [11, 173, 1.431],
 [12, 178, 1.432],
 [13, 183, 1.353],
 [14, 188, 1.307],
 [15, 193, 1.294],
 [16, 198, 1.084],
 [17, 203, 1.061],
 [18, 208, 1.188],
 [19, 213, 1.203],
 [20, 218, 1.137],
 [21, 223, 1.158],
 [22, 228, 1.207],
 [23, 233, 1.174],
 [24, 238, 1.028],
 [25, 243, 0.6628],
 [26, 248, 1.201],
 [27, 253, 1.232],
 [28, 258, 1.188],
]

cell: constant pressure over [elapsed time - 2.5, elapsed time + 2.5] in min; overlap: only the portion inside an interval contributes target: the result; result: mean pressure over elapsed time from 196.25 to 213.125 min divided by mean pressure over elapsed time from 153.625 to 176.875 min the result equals 0.80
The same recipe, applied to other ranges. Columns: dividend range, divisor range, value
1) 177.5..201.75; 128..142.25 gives 0.89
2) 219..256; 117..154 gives 0.77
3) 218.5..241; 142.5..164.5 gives 0.81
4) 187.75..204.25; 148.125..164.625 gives 0.85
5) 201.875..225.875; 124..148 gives 0.81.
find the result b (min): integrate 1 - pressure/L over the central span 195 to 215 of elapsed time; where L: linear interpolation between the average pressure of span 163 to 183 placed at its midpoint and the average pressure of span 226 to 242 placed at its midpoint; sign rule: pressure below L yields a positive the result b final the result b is 1.7 min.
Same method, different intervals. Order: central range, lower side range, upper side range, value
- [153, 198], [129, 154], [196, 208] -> -4.4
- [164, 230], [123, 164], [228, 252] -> -2.3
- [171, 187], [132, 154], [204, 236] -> -1.2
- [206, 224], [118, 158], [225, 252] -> -0.4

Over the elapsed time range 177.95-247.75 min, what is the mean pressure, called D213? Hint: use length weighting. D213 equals 1.16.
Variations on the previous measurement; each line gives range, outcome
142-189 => 1.39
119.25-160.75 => 1.41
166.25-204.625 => 1.3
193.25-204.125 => 1.12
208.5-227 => 1.17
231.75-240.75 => 1.08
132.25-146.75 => 1.42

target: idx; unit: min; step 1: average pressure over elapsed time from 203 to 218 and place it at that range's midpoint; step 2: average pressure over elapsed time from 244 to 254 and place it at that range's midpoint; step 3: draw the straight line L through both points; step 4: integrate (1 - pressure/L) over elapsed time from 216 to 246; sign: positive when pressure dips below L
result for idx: 2.2 min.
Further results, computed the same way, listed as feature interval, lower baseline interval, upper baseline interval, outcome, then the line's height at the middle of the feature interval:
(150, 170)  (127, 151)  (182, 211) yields -0.7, 1.34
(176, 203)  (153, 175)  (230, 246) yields -0.4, 1.25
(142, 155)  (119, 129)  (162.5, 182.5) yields 0.1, 1.41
